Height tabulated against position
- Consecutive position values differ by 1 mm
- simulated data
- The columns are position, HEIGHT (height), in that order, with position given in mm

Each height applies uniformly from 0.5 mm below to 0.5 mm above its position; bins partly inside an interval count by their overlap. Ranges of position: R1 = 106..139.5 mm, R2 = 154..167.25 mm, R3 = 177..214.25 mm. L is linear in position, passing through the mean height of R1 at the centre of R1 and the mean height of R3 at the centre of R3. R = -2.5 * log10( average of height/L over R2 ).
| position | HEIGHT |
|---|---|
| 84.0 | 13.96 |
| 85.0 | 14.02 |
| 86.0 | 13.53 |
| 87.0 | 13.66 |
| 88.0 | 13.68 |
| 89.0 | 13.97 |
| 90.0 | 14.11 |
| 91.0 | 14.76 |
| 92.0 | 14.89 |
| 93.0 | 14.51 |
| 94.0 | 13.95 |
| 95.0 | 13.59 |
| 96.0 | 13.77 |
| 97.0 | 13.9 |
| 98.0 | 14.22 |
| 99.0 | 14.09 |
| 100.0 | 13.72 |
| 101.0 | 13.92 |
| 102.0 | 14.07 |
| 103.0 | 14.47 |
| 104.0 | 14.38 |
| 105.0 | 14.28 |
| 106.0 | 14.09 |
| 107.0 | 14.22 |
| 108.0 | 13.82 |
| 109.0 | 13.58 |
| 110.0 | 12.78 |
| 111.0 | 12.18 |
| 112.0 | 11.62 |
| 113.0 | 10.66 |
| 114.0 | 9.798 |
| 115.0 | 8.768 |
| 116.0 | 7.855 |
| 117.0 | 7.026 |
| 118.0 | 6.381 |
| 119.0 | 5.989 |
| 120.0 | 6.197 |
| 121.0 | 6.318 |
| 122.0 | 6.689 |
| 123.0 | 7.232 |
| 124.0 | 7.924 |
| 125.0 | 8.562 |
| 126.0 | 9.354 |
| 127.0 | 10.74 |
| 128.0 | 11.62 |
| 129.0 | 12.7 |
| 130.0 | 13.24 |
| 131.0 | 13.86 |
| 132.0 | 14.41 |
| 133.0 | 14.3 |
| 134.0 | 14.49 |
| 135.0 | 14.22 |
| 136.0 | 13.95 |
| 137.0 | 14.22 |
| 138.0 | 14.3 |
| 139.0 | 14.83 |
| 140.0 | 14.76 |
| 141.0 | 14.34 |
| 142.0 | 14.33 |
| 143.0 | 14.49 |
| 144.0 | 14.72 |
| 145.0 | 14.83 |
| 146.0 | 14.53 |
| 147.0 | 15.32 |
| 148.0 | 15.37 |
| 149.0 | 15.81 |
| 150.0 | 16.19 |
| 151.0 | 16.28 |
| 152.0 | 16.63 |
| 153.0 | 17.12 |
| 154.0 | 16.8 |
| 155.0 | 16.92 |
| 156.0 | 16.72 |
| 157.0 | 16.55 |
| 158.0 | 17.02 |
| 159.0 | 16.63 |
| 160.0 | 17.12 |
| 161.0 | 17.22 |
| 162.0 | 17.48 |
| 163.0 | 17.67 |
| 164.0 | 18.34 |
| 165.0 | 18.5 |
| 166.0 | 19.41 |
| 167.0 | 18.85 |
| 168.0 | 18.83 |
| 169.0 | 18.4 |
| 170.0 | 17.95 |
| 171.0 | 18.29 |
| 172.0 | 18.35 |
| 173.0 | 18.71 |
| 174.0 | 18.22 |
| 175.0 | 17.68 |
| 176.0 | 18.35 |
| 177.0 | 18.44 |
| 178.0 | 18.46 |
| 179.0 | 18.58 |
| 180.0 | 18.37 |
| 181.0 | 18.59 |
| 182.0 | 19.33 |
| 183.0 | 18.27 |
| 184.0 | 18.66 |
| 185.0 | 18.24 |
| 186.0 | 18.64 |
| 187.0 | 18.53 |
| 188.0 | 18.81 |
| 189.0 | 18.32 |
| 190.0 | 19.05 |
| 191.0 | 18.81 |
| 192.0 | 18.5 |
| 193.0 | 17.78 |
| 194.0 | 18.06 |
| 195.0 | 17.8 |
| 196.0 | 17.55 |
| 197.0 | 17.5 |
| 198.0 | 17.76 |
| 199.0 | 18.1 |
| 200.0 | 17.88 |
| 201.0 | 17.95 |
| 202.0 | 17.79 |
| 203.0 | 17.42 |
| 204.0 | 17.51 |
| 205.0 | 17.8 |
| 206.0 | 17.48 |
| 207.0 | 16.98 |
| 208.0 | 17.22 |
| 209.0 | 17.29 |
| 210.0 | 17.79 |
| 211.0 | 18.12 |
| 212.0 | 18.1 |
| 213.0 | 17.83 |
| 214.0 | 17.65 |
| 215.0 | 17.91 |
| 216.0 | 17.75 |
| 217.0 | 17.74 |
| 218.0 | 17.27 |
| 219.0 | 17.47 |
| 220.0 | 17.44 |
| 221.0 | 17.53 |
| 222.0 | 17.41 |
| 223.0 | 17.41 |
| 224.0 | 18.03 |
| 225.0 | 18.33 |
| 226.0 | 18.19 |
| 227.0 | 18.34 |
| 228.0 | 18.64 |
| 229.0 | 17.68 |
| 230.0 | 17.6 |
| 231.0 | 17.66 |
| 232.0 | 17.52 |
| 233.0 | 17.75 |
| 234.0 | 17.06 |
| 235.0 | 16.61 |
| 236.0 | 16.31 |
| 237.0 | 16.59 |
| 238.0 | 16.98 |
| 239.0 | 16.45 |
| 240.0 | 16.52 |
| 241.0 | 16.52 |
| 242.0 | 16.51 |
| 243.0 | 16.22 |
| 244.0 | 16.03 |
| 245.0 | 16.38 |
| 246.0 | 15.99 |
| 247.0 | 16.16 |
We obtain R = -0.19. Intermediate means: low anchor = 11.1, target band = 17.5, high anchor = 18.1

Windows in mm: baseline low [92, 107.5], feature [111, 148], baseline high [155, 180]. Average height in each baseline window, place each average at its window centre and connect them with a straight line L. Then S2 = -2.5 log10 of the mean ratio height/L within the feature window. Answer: 0.35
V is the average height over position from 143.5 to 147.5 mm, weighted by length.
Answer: 14.9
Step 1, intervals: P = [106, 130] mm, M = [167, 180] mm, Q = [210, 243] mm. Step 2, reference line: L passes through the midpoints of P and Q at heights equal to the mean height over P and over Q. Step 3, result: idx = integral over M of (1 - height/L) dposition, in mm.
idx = -4.4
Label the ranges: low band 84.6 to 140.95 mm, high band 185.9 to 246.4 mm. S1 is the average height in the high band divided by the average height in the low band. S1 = 1.4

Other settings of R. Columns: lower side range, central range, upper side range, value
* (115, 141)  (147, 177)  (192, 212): -0.240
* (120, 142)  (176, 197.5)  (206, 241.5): -0.204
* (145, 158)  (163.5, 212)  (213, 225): -0.077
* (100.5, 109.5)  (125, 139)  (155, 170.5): 0.207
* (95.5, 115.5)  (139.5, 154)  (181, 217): -0.007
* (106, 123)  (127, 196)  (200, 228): -0.238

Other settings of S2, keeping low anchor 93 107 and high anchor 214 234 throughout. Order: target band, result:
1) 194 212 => -0.03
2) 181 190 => -0.12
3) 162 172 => -0.15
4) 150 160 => -0.07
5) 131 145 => 0.06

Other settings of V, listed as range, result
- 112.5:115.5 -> 9.74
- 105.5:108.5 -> 14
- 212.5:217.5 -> 17.8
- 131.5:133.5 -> 14.4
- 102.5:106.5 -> 14.3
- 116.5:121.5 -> 6.38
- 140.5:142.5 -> 14.3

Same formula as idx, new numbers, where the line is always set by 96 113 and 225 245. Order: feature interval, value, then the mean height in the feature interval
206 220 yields -0.9 mm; 17.6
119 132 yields 4.2 mm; 9.59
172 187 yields -2.7 mm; 18.5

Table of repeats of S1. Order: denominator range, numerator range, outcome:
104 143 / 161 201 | 1.59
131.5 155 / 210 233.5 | 1.18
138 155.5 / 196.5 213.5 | 1.14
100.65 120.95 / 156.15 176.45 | 1.61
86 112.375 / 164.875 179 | 1.33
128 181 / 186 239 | 1.08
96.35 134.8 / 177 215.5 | 1.58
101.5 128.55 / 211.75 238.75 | 1.69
